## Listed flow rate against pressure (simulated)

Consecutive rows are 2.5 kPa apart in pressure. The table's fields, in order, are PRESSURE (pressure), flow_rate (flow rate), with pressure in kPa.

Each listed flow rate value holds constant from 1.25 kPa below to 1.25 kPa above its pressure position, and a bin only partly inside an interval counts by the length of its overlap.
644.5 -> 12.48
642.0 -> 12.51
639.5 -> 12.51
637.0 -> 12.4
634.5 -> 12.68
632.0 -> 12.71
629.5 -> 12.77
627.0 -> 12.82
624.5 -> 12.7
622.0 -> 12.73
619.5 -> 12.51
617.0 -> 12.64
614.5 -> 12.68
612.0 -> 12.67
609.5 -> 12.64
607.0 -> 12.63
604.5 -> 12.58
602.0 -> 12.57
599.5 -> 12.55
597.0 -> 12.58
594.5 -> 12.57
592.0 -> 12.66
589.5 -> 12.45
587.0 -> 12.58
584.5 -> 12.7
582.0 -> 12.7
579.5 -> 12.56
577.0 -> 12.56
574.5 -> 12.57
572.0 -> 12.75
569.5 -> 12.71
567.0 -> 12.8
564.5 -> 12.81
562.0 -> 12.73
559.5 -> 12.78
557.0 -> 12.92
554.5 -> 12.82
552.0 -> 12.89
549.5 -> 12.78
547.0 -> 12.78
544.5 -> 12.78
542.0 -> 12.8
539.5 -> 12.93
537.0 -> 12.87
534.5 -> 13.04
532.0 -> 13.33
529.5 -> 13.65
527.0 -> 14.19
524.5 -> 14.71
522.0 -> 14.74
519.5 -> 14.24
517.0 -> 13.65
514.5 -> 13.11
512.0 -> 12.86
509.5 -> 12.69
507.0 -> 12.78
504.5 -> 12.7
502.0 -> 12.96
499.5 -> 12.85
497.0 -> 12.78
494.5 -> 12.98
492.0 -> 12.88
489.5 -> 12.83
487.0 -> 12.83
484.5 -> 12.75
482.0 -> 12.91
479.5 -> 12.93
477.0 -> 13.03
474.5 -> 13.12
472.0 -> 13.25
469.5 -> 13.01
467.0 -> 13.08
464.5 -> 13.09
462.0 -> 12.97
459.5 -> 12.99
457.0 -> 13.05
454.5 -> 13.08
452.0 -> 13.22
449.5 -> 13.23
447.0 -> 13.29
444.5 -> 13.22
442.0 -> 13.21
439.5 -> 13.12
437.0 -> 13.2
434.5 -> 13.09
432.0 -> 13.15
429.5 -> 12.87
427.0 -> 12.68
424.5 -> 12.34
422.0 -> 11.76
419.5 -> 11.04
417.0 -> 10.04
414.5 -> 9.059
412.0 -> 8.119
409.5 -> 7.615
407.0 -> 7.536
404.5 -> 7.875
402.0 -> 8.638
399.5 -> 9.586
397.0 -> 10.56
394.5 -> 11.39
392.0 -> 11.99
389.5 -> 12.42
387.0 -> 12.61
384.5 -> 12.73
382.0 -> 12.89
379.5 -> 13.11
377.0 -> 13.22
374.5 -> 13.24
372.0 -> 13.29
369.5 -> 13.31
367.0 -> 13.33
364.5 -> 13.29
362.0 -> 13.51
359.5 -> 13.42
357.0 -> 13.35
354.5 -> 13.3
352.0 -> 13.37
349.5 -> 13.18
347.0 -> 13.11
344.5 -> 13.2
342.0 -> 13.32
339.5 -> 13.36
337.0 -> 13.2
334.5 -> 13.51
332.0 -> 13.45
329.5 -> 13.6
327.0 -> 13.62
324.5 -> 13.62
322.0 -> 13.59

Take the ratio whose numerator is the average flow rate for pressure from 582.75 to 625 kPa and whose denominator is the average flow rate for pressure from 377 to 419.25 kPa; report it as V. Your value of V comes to 1.2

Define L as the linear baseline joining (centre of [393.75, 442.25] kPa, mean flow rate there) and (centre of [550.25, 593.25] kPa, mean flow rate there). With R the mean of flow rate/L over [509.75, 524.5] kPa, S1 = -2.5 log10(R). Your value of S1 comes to -0.14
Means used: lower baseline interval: 10.8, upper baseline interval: 12.7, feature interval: 13.7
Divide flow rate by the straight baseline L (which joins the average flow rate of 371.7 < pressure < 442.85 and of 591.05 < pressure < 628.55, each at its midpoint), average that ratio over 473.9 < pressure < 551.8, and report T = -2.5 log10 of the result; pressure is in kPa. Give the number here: -0.09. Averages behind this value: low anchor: 11.4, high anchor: 12.6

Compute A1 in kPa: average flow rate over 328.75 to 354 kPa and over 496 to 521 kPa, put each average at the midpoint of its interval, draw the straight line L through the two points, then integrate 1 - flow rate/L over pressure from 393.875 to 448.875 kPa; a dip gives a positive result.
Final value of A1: 8.83 kPa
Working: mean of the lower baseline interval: 13.3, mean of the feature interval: 11.1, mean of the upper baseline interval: 13.1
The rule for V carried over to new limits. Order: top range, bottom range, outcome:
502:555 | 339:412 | 1.10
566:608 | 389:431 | 1.22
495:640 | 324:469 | 1.04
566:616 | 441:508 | 0.97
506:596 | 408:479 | 1.06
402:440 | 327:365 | 0.81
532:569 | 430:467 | 0.98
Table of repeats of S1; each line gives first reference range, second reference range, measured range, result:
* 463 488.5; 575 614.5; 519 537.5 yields -0.09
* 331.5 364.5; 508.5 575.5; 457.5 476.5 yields 0.01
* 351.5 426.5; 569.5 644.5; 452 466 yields -0.10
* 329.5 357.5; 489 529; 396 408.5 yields 0.45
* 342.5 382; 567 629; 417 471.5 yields 0.02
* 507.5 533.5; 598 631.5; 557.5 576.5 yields 0.04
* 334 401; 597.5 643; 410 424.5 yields 0.26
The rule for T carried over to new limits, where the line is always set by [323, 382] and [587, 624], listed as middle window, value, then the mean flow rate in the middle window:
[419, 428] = 0.10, 12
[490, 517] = 0.00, 12.9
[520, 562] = -0.04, 13.3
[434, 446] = -0.01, 13.2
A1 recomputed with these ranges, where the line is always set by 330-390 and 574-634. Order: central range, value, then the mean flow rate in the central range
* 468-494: -0.1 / 13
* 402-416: 5.3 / 8.13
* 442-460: -0.2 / 13.2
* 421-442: 0.4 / 12.8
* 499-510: 0.1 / 12.8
